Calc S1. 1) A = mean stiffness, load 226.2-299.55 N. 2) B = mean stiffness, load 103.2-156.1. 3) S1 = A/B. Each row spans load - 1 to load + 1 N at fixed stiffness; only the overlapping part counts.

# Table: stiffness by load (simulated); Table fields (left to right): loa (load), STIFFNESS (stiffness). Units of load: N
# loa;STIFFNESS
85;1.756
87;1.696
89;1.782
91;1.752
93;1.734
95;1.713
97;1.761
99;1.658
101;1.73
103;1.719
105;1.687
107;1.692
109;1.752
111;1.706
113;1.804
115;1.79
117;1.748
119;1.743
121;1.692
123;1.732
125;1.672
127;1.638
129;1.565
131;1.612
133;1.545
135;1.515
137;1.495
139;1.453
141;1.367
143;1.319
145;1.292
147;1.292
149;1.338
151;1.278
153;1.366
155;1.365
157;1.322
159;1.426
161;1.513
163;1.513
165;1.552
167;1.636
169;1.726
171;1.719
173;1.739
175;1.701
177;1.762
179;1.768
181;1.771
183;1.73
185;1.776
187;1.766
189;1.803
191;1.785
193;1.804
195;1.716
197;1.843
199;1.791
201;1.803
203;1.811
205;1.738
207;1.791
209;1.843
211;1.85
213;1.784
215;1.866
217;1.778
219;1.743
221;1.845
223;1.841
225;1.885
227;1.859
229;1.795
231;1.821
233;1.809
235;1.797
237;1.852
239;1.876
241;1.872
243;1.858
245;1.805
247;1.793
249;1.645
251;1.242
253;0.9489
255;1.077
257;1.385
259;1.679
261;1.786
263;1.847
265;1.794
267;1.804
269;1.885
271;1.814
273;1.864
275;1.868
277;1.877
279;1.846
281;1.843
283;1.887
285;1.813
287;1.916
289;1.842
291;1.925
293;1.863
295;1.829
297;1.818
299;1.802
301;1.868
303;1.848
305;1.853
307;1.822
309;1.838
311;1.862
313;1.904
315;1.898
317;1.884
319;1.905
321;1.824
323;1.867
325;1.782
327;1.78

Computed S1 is 1.13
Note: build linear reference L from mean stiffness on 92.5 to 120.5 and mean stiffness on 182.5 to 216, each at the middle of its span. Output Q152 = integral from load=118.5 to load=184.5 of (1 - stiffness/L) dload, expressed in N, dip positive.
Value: 7.9 N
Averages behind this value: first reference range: 1.73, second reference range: 1.8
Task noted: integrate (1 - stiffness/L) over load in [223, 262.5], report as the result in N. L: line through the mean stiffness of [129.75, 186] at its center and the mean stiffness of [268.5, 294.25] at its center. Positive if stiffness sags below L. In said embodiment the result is 1.7 N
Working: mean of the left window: 1.53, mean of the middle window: 1.68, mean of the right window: 1.86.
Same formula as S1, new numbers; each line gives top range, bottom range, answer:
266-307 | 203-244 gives 1.02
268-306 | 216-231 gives 1.02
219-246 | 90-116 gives 1.06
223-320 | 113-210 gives 1.10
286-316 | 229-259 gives 1.14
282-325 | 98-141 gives 1.12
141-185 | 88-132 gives 0.89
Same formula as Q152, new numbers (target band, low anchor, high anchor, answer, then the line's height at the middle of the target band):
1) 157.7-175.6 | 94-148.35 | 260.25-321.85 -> 0.8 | 1.68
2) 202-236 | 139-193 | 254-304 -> -2.9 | 1.67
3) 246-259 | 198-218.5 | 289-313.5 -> 3.2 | 1.83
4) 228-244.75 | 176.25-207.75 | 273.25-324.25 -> -0.2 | 1.81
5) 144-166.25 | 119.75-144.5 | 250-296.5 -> 2.6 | 1.58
